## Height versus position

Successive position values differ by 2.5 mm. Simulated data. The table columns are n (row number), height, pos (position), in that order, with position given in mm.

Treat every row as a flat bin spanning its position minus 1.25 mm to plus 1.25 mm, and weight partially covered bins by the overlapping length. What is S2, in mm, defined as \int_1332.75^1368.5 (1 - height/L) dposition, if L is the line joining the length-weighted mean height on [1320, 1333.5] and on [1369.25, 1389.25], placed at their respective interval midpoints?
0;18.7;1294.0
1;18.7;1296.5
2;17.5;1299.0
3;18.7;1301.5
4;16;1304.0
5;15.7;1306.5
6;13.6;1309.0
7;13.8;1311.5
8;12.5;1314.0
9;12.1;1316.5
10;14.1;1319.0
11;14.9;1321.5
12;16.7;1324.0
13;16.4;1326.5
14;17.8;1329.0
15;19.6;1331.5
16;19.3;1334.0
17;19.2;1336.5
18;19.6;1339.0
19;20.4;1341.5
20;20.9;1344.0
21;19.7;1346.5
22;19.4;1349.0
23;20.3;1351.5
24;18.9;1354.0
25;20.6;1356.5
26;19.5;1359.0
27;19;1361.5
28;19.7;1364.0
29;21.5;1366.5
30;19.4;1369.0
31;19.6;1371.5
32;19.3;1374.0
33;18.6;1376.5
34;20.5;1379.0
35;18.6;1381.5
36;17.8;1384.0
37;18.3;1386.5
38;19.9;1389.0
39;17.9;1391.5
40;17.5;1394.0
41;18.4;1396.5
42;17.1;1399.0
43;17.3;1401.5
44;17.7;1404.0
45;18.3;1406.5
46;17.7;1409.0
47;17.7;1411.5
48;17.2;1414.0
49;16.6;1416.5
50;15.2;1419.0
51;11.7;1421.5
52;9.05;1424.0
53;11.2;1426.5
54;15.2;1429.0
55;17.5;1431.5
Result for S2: -3.65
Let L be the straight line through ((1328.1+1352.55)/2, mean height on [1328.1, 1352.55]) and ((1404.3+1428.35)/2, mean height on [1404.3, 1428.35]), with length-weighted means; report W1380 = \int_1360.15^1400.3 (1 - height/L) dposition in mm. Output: -4.0 mm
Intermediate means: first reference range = 19.6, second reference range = 15.1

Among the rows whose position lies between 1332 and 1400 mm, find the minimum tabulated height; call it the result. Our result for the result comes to 17.1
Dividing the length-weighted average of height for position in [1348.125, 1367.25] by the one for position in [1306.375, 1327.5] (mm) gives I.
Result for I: 1.4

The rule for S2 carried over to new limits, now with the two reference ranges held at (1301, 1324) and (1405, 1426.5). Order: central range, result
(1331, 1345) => -4.8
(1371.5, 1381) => -2.8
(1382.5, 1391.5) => -2.1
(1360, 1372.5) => -4.1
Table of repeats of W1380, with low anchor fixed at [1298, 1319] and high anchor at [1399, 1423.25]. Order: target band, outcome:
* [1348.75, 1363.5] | -3.78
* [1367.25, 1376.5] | -2.08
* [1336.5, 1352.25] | -4.61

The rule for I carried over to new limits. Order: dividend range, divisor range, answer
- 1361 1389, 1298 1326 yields 1.28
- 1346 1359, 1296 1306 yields 1.13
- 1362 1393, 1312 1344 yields 1.13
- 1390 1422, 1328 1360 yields 0.87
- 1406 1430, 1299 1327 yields 0.99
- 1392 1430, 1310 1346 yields 0.94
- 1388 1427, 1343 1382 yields 0.83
